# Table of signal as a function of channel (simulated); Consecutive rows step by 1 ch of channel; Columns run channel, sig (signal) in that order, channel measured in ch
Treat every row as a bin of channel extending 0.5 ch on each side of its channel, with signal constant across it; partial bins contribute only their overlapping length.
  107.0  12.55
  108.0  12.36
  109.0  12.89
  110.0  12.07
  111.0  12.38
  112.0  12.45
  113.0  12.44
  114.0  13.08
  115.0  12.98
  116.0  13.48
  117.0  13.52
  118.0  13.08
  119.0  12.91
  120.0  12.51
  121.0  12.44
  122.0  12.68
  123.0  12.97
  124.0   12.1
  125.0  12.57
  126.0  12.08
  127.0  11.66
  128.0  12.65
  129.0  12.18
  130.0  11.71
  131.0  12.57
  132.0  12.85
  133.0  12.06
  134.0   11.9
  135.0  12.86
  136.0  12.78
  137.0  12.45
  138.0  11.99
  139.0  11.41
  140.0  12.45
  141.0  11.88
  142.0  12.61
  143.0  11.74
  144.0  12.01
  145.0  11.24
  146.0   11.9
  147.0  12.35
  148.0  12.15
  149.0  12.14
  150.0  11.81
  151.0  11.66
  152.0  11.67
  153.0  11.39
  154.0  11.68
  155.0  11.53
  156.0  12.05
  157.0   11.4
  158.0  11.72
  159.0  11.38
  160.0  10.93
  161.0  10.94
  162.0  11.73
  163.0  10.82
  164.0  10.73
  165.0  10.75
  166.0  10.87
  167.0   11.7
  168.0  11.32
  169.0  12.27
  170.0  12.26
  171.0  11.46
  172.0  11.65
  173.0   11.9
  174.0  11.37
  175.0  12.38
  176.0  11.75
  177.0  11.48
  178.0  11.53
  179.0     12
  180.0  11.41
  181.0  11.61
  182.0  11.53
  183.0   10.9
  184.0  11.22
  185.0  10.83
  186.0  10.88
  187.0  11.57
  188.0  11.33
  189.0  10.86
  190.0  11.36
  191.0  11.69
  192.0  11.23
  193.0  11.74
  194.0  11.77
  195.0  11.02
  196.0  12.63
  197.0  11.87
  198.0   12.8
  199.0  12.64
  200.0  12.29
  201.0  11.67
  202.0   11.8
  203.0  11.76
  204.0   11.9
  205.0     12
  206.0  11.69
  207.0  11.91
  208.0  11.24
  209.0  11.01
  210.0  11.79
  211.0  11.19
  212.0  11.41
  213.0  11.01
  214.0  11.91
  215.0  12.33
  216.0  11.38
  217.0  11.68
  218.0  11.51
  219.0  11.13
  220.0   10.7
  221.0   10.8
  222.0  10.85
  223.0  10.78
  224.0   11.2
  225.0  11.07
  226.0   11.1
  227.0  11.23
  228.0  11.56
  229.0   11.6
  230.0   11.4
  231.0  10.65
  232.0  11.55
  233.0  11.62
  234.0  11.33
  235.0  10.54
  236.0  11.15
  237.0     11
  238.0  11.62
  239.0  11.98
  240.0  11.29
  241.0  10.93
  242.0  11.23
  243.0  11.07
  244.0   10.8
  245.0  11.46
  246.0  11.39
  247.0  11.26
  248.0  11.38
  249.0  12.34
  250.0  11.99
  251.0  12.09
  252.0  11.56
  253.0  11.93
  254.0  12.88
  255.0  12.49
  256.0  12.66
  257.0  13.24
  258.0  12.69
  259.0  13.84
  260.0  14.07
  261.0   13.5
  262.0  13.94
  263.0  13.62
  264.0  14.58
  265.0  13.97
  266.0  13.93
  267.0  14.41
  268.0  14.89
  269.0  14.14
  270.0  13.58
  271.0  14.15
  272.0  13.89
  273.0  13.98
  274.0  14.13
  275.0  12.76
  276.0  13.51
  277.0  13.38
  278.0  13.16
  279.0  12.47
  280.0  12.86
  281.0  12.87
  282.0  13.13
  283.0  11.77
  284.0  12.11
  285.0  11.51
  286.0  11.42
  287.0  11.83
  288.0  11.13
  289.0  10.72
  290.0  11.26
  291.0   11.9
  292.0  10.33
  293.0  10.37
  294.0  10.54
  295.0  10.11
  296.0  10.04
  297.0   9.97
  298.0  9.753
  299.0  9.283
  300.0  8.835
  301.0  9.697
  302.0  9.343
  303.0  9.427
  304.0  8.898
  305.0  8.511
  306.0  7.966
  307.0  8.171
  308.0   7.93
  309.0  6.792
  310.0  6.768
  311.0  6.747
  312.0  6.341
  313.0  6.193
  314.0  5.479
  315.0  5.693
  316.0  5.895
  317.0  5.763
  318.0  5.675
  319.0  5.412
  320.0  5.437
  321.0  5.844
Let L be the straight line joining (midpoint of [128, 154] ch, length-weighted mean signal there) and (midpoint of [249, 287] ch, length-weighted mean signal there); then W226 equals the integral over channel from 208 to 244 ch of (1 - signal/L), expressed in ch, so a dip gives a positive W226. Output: 4.27 ch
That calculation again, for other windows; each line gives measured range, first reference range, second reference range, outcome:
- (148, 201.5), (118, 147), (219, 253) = 1.3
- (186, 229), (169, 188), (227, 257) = 0.1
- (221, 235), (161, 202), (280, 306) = 0.0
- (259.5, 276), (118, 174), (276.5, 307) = -4.5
